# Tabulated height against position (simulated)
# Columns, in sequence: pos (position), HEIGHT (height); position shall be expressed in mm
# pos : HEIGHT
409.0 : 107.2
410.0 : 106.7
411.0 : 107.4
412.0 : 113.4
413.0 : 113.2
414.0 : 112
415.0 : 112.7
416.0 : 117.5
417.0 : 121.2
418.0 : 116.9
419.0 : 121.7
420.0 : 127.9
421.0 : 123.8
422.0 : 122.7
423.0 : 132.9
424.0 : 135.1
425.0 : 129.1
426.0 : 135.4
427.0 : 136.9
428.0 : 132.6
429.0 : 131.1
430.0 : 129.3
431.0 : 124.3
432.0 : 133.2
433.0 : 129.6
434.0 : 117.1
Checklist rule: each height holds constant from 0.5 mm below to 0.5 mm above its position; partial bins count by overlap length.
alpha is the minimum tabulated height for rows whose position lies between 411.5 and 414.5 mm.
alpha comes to 112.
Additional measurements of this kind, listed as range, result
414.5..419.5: 112.7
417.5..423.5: 116.9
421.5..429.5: 122.7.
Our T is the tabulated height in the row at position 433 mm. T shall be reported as 129.6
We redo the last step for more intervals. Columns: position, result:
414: 112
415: 112.7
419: 121.7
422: 122.7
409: 107.2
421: 123.8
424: 135.1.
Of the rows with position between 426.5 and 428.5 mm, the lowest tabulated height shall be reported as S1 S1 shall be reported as 132.6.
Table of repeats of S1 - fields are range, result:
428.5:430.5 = 129.3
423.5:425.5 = 129.1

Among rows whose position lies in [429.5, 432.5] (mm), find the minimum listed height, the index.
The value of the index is 124.3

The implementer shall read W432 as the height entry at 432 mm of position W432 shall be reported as 133.2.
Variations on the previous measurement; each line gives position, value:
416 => 117.5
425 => 129.1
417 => 121.2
